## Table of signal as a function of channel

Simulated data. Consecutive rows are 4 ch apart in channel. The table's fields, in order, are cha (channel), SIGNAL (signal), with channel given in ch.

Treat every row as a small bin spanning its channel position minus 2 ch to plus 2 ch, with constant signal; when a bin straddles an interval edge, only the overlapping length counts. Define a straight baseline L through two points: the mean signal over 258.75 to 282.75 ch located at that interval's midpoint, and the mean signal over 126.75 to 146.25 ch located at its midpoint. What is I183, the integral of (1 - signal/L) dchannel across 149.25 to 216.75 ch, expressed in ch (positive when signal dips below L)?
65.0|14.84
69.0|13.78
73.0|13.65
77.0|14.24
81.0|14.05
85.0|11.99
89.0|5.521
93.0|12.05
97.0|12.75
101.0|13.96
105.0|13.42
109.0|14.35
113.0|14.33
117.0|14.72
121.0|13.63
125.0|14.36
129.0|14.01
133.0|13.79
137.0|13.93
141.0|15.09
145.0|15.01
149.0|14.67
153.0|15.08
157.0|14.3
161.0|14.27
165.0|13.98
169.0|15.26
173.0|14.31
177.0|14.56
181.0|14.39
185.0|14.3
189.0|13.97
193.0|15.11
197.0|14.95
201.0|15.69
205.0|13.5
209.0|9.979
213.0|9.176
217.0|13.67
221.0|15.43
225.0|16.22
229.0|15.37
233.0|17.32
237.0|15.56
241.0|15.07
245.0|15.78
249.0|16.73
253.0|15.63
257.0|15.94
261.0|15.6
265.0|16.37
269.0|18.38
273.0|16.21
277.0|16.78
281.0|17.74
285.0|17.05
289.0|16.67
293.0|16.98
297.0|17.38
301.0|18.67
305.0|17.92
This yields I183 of 5.48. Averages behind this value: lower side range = 14.3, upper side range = 16.8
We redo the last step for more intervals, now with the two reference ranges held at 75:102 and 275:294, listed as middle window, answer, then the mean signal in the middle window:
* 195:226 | 3.38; 13.5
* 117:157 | -3.47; 14.4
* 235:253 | 0.27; 15.8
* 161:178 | -0.49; 14.5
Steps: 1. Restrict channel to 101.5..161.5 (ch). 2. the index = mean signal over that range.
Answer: 14.3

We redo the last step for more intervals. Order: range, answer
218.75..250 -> 15.9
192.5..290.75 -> 15.4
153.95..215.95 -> 13.9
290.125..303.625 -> 17.6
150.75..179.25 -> 14.5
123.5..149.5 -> 14.4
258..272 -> 16.7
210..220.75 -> 11.9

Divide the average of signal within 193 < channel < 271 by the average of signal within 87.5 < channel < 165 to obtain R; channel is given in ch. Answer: 1.1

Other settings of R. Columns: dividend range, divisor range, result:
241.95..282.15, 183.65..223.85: 1.21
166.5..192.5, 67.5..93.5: 1.19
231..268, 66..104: 1.28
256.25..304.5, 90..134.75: 1.25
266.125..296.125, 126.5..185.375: 1.18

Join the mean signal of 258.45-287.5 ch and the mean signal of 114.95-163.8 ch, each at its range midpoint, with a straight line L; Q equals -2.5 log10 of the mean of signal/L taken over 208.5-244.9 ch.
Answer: 0.11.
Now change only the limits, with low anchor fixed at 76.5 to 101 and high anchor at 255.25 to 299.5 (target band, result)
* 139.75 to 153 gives -0.12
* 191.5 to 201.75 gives -0.04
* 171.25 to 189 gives -0.01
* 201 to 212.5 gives 0.23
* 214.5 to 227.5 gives 0.03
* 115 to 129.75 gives -0.12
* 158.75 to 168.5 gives -0.04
